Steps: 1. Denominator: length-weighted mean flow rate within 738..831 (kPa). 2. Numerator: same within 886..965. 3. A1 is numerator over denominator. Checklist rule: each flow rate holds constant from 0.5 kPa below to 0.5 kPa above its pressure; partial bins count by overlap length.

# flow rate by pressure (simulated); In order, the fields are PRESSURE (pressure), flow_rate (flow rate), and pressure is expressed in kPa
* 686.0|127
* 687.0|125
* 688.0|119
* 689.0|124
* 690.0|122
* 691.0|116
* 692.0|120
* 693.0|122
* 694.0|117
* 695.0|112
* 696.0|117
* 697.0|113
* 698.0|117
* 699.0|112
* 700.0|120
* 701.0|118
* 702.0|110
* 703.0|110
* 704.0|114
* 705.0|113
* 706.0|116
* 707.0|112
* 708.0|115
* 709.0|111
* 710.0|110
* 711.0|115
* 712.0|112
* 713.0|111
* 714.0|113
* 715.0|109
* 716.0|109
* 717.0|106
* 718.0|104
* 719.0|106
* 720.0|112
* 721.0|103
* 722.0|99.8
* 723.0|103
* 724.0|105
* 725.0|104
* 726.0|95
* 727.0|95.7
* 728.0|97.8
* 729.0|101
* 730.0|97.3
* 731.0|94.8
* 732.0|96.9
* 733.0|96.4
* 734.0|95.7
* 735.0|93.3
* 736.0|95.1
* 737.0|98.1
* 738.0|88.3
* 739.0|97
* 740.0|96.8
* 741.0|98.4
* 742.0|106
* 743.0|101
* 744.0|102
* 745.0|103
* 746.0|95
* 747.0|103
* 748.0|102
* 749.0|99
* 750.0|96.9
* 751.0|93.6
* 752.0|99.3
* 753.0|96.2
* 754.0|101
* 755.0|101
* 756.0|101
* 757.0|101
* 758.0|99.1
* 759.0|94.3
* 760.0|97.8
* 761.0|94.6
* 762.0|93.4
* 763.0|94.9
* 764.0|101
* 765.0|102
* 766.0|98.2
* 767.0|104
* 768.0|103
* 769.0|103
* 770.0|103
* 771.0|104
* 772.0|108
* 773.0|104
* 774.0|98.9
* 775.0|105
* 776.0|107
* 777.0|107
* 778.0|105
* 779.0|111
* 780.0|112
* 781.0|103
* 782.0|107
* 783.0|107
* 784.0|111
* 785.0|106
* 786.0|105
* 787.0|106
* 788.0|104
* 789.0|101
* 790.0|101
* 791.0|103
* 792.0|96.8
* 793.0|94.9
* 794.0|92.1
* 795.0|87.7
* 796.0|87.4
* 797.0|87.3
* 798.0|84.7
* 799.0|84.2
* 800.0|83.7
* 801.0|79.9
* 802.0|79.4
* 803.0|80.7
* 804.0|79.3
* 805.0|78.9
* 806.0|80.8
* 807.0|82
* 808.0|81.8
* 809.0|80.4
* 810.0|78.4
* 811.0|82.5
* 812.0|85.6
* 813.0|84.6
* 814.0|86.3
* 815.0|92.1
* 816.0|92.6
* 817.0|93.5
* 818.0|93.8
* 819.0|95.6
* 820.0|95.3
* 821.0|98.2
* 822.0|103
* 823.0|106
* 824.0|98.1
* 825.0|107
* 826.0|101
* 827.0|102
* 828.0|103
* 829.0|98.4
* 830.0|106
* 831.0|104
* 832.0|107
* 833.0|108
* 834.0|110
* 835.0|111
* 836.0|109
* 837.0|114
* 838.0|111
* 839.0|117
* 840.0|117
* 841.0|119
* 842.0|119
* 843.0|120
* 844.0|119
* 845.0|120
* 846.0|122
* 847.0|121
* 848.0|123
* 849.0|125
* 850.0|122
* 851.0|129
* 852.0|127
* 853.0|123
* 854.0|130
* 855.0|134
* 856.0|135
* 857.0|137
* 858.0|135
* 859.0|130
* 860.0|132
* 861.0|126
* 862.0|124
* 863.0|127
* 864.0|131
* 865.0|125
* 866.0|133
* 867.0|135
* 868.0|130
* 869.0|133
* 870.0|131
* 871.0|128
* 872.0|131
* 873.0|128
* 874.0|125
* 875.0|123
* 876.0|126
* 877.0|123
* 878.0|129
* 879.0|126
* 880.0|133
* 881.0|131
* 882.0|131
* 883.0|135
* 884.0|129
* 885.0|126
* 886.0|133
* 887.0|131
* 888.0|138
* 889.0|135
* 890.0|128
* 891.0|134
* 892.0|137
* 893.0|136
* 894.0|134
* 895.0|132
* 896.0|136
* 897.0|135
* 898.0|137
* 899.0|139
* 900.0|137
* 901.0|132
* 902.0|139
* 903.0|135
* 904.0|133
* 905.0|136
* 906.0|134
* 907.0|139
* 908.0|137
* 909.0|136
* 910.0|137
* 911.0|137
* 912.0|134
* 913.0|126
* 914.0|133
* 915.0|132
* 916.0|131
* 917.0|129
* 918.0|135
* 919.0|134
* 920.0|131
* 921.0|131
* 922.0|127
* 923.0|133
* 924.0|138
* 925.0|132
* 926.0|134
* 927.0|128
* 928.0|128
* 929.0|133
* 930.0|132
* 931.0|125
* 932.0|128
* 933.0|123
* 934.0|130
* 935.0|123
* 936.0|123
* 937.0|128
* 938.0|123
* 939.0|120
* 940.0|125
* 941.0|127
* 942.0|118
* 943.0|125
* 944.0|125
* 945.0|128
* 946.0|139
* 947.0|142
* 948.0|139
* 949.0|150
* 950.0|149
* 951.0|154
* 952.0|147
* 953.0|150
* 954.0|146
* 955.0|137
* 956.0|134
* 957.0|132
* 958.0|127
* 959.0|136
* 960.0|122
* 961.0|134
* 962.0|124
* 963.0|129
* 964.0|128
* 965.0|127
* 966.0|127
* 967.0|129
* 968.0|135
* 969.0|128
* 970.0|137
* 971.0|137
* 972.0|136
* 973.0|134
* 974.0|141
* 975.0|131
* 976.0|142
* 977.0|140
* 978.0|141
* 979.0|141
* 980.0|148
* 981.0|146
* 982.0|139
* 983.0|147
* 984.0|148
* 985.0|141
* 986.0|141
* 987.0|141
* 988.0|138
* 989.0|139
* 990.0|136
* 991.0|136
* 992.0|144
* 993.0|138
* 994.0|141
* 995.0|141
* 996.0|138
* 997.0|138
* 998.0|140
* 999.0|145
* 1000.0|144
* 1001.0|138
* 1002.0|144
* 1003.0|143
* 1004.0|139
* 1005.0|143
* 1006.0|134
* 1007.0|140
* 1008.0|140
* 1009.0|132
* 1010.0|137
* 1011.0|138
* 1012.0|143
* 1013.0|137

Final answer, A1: 1.4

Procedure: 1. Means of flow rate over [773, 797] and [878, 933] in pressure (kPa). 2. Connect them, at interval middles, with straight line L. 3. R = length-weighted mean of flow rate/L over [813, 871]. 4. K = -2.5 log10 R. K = 0.01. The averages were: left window 102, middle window 116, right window 133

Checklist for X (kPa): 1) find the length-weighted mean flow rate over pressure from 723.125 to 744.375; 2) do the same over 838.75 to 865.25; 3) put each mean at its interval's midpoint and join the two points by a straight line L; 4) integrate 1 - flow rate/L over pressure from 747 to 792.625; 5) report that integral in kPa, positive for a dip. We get 1.9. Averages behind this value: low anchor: 98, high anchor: 126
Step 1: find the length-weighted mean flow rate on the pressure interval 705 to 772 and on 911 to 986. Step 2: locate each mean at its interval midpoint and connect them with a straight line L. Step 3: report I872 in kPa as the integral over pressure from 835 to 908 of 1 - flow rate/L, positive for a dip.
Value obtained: -4.1 kPa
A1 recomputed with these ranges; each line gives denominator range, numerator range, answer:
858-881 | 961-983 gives 1.05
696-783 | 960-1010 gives 1.33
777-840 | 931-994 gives 1.39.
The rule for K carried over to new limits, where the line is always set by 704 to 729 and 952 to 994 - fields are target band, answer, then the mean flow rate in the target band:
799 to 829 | 0.30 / 89.9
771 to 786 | 0.08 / 106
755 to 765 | 0.15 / 97.9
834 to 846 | 0.05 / 116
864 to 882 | -0.03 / 129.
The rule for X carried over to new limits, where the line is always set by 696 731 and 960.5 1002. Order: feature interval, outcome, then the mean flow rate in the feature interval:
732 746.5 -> 1.79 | 97.6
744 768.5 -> 3.06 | 99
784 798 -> 2.28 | 97.9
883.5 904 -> -0.94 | 134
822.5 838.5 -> 2.02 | 106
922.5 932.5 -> 0.06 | 131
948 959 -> -0.60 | 142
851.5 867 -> -0.70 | 130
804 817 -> 3.83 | 84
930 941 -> 0.63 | 125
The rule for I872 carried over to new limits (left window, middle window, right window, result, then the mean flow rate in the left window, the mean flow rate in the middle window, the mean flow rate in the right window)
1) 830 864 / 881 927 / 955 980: -2.4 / 121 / 134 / 133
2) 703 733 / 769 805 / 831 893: 5.4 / 106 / 98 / 126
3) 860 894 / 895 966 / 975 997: 1.4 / 130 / 133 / 141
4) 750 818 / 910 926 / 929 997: -0.9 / 95.7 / 132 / 135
